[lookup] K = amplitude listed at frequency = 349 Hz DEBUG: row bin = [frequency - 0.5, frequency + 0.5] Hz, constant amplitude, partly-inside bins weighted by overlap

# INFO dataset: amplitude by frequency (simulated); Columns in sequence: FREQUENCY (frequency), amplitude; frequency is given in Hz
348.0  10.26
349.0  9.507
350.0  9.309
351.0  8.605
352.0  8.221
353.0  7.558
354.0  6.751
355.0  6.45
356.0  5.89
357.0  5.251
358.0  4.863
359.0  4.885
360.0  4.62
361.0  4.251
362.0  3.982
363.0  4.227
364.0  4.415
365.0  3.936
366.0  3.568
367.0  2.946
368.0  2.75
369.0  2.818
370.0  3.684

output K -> 9.507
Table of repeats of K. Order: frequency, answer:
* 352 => 8.221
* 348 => 10.26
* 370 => 3.684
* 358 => 4.863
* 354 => 6.751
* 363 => 4.227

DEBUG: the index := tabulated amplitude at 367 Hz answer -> 2.946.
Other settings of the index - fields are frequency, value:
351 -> 8.605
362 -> 3.982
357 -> 5.251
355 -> 6.45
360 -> 4.62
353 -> 7.558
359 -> 4.885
